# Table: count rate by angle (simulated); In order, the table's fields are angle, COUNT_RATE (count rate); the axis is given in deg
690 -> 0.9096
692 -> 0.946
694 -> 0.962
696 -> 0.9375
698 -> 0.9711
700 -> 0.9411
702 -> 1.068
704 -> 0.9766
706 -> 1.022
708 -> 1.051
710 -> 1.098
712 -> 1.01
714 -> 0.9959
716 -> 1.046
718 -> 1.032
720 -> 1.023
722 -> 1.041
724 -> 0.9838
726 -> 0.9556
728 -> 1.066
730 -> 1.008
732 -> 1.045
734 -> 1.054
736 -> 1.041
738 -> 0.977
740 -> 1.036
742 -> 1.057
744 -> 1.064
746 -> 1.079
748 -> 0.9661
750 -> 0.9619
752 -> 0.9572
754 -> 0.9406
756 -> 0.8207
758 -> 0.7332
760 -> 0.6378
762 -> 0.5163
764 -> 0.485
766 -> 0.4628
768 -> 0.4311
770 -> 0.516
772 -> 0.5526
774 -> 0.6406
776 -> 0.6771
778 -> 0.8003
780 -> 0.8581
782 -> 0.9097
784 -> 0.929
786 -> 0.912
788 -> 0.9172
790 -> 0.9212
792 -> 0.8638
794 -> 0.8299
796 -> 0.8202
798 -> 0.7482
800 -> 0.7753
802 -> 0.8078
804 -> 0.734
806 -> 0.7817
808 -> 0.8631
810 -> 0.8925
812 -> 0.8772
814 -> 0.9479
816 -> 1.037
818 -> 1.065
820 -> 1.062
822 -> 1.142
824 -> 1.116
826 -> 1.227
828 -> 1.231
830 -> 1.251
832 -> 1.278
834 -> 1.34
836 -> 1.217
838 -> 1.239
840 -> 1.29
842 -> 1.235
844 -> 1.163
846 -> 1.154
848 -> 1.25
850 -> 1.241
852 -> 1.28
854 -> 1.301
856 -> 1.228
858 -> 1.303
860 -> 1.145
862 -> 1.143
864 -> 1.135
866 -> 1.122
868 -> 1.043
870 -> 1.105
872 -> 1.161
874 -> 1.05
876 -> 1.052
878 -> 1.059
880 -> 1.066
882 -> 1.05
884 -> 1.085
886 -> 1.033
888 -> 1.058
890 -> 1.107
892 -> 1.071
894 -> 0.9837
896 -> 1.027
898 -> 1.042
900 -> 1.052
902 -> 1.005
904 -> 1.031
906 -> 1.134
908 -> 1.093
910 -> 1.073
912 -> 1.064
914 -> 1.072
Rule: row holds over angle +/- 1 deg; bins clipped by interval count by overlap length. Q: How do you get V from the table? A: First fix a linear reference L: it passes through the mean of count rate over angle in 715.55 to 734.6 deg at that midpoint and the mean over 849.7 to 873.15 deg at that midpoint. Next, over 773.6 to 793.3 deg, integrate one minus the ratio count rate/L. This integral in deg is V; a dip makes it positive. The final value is 4.4 deg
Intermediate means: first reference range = 1.02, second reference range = 1.18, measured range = 0.849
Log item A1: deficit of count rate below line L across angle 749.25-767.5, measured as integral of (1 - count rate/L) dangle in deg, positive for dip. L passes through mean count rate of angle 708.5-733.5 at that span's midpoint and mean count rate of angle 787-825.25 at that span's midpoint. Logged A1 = 4.9 deg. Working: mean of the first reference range 1.03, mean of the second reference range 0.907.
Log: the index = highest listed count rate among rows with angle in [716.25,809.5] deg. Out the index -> 1.079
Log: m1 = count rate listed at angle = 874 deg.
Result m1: 1.05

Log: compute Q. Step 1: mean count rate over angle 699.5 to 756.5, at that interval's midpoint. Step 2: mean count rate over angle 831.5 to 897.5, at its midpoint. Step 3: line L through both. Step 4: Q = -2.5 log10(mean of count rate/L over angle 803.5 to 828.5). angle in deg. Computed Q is 0.11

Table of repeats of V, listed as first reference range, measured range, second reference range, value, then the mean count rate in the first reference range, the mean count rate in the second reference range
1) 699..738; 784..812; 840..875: 6.9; 1.02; 1.18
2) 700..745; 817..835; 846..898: -1.6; 1.03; 1.12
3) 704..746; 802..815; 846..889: 2.9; 1.03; 1.14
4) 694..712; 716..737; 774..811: -1.5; 1.01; 0.83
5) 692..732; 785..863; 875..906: -2.4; 1.01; 1.05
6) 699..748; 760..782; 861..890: 9.2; 1.03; 1.08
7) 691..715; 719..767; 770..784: -2.8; 0.998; 0.737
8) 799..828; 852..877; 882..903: -3.4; 0.962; 1.05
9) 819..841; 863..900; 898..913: 1.4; 1.22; 1.06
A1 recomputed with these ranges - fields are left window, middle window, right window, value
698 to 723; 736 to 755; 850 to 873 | 1.0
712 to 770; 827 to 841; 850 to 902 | -2.9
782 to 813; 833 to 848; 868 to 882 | -4.0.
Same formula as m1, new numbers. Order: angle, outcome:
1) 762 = 0.5163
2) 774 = 0.6406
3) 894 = 0.9837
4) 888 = 1.058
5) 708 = 1.051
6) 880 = 1.066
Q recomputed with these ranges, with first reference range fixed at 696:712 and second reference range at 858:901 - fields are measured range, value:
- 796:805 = 0.33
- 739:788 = 0.29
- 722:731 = 0.01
